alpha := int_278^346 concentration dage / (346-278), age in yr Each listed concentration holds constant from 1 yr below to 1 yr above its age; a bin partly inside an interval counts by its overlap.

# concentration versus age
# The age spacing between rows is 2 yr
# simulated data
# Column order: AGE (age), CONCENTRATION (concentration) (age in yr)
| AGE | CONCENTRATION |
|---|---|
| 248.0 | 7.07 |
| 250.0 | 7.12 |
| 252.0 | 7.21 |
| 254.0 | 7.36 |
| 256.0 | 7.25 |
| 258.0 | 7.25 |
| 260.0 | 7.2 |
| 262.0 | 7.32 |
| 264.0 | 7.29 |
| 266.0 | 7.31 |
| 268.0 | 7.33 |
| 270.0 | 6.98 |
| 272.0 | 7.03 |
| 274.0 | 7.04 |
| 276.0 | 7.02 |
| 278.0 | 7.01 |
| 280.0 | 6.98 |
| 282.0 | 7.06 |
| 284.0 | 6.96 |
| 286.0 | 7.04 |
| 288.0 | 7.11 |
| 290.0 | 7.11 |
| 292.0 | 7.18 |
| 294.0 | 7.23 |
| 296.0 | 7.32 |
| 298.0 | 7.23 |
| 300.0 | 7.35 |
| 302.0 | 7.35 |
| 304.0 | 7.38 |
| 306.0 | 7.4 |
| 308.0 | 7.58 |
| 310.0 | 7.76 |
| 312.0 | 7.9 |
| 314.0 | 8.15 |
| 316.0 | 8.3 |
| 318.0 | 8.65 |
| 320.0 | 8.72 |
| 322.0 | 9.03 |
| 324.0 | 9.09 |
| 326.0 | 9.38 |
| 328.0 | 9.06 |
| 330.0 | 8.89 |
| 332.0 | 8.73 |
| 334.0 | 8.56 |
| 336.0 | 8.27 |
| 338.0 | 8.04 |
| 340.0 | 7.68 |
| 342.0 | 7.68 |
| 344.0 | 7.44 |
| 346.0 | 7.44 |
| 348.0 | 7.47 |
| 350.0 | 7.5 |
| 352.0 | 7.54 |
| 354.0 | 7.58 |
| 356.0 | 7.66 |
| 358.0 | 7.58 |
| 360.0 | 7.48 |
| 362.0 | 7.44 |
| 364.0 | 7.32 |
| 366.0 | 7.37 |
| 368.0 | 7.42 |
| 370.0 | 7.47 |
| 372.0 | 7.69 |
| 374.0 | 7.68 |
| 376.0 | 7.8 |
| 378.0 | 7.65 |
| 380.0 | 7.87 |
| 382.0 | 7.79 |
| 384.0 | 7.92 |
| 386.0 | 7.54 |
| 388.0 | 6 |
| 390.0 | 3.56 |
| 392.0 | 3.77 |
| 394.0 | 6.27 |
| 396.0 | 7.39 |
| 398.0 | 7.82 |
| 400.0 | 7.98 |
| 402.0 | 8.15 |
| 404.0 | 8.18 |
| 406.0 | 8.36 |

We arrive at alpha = 7.85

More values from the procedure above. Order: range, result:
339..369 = 7.51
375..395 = 6.62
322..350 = 8.29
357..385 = 7.61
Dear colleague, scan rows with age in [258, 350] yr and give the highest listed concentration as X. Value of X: 9.38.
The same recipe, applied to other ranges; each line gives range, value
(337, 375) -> 8.04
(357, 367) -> 7.58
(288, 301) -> 7.35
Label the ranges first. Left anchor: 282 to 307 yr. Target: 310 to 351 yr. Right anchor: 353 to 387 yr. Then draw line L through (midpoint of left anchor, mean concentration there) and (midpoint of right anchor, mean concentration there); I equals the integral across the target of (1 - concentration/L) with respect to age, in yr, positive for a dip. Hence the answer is -4.9 yr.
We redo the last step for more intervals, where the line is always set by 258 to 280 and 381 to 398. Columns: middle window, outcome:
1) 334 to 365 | -4.7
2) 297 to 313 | -1.3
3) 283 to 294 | -0.1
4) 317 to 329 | -3.9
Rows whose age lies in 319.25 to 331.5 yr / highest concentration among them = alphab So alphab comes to 9.38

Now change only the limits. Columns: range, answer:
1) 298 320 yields 8.72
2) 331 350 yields 8.73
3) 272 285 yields 7.06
